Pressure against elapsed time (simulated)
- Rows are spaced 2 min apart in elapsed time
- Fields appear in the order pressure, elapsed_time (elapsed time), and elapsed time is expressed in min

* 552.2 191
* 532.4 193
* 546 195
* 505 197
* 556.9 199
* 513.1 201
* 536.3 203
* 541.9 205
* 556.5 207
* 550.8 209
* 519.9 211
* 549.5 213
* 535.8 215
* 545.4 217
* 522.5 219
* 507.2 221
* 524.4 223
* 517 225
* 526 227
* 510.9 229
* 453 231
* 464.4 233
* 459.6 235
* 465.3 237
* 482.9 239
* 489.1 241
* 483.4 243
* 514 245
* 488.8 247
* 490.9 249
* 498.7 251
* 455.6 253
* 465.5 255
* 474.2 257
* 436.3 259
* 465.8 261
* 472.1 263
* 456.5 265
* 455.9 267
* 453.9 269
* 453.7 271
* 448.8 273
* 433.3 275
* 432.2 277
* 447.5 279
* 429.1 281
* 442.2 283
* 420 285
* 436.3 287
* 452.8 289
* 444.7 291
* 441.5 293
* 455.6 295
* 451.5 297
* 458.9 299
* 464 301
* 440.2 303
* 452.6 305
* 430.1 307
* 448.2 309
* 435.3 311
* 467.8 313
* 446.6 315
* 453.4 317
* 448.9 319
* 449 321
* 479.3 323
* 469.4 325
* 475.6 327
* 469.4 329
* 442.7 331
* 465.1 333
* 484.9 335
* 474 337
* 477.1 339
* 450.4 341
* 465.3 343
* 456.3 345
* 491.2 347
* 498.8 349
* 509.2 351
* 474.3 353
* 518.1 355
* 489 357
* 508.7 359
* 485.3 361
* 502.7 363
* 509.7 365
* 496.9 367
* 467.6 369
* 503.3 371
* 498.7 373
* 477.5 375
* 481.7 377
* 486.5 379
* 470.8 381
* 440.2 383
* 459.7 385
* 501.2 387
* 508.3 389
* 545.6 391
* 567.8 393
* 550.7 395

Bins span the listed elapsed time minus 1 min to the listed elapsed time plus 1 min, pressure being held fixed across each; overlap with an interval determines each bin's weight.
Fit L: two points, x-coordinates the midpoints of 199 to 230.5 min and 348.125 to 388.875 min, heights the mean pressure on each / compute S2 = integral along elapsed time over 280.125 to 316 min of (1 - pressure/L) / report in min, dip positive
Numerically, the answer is 4.42 min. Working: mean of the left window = 530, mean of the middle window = 445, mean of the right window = 489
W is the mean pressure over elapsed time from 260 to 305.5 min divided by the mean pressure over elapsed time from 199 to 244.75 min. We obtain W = 0.87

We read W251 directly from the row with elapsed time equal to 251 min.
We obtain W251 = 498.7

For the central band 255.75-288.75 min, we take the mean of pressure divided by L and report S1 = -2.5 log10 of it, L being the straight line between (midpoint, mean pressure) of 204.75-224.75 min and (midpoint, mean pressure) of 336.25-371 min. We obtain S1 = 0.15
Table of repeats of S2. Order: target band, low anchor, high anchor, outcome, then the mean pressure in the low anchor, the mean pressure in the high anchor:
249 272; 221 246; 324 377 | 1.2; 491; 483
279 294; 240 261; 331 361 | 1.3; 479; 482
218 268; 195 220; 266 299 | 1.0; 537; 444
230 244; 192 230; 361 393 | 1.4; 531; 492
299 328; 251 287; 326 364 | 0.9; 451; 481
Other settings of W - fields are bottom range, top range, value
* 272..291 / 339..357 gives 1.10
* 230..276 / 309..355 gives 1.00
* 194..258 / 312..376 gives 0.94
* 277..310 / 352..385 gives 1.10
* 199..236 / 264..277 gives 0.86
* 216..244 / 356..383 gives 0.98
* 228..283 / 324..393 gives 1.04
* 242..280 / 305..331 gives 0.98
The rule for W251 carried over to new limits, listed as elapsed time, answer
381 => 470.8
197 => 505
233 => 464.4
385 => 459.7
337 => 474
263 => 472.1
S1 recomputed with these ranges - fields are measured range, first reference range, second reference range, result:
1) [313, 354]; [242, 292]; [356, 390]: 0.017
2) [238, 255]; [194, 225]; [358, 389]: 0.078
